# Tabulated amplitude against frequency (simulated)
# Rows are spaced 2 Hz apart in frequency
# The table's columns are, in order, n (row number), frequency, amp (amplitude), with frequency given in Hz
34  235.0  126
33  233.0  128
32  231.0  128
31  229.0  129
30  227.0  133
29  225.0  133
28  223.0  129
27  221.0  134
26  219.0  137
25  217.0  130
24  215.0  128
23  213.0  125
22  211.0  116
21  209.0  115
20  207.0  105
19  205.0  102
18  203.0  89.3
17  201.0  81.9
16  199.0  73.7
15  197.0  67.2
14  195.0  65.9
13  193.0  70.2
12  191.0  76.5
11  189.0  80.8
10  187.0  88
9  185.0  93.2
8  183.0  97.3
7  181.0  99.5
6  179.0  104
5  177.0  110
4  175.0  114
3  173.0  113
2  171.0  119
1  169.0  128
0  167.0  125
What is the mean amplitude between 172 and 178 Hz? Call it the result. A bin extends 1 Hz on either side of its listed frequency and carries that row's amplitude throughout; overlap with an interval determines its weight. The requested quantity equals 112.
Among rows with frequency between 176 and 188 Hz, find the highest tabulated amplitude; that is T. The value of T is 110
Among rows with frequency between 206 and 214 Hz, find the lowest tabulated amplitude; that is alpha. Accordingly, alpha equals 105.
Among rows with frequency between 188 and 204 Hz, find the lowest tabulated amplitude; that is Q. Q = 65.9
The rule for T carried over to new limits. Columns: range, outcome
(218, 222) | 137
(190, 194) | 76.5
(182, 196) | 97.3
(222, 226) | 133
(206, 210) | 115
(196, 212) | 116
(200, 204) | 89.3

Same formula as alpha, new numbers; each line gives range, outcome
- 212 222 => 125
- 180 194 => 70.2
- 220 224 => 129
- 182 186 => 93.2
